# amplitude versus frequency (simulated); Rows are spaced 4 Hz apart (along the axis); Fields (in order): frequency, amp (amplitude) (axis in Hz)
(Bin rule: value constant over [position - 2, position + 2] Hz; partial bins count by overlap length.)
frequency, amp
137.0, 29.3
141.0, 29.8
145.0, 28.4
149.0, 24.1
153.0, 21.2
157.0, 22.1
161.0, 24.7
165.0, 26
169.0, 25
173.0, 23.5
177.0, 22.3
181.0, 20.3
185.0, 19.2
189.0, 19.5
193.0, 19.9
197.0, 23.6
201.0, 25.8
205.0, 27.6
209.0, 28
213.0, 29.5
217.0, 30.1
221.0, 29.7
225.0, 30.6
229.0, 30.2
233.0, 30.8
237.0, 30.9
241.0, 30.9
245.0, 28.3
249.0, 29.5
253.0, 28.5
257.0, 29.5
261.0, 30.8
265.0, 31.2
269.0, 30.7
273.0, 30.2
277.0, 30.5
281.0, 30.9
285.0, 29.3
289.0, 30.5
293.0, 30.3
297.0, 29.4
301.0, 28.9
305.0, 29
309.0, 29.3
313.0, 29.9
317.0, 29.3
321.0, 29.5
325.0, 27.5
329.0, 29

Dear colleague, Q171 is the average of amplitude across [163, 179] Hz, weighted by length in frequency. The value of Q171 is 24.2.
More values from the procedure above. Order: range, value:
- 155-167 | 24.3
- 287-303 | 29.8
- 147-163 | 23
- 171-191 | 21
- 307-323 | 29.5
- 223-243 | 30.7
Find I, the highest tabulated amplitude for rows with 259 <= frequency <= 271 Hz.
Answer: 31.2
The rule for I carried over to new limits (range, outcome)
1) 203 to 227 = 30.6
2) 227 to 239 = 30.9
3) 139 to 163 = 29.8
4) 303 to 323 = 29.9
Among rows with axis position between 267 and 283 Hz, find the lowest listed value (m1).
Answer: 30.2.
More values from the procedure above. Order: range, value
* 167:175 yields 23.5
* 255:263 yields 29.5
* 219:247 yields 28.3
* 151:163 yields 21.2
